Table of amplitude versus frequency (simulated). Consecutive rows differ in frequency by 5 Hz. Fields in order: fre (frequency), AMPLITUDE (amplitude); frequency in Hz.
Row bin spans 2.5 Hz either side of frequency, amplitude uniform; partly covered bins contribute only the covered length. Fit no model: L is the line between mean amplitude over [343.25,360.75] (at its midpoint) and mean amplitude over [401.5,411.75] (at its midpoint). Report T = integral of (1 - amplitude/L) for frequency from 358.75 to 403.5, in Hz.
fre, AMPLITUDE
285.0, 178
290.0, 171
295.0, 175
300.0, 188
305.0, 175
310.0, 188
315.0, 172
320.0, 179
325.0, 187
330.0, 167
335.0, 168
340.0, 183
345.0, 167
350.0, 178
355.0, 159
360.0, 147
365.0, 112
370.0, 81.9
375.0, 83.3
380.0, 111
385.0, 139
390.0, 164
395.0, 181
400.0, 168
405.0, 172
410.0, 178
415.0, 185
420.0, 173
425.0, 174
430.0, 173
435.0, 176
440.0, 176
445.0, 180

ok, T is 9.9 Hz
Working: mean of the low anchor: 164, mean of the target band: 132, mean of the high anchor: 174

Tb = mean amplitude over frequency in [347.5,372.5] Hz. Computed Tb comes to 136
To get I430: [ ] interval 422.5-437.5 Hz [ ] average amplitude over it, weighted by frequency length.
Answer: 174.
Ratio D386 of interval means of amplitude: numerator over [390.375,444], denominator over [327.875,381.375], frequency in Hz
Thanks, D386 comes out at 1.23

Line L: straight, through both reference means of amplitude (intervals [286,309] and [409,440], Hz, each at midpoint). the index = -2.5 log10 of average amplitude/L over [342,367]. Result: 0.15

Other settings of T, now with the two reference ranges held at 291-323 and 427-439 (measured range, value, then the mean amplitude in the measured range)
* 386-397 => 0.54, 168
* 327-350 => 0.74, 172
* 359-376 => 6.97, 104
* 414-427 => -0.11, 177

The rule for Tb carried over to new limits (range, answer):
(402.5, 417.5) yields 178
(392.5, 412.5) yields 175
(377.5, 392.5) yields 138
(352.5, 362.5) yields 153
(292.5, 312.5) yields 182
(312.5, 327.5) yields 179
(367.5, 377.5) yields 82.6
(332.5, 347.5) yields 173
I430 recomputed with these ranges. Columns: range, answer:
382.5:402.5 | 163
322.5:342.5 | 176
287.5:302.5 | 178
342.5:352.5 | 172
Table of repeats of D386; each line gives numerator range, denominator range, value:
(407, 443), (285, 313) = 0.98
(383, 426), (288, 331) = 0.96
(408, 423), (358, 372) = 1.57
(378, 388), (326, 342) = 0.73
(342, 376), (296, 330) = 0.75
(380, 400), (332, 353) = 0.90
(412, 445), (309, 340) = 1.00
